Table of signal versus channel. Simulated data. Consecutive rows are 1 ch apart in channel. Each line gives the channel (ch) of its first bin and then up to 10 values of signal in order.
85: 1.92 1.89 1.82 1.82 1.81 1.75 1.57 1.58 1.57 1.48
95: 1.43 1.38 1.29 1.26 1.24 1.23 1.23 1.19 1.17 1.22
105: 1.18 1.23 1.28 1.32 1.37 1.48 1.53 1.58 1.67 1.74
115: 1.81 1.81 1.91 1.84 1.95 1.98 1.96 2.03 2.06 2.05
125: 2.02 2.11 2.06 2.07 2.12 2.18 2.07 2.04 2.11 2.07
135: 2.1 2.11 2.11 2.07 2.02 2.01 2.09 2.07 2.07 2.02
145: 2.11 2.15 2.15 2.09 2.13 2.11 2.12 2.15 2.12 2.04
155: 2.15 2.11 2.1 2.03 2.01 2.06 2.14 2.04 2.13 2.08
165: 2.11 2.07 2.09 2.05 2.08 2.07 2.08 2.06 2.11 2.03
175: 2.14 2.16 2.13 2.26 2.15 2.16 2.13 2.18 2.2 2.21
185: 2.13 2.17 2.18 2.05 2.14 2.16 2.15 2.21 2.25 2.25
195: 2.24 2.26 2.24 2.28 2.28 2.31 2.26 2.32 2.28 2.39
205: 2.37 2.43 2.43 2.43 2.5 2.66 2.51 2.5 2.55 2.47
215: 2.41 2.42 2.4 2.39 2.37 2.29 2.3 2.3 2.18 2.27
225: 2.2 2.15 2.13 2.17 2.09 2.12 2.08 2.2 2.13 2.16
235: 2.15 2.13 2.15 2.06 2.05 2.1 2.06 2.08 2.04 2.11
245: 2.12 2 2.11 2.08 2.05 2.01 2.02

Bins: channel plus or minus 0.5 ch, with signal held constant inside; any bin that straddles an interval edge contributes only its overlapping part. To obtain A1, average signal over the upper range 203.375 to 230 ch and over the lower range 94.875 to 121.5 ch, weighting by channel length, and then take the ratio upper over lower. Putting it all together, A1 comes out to 1.58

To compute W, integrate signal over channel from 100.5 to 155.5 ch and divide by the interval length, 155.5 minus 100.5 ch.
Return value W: 1.88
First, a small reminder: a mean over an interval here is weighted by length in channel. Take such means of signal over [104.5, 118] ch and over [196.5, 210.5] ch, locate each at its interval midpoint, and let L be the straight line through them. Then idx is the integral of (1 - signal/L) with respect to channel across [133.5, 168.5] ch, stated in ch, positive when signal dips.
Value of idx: -3.6 ch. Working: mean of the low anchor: 1.54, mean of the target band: 2.09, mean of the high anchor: 2.37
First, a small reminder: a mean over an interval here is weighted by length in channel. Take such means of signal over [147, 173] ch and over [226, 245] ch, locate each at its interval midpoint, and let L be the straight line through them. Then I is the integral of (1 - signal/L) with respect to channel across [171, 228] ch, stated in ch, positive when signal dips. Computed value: -4.5 ch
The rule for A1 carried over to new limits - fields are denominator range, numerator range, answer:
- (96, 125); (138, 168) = 1.34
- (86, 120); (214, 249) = 1.43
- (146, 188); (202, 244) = 1.07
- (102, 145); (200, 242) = 1.24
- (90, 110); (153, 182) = 1.57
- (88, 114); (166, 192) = 1.50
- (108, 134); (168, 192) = 1.13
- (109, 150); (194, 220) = 1.20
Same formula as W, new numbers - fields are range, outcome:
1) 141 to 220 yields 2.21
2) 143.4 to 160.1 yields 2.1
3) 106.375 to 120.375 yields 1.66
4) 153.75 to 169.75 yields 2.08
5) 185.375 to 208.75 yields 2.27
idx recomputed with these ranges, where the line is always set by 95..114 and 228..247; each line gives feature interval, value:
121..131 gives -4.2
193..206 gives -2.8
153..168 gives -3.8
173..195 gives -4.5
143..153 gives -3.3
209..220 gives -2.7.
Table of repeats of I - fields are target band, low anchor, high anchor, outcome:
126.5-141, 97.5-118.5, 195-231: -3.7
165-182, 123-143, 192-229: 0.8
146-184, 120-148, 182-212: 1.2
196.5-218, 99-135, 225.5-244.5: -4.0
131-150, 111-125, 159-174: -1.1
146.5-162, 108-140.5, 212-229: -0.4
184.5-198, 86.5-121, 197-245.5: -0.7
